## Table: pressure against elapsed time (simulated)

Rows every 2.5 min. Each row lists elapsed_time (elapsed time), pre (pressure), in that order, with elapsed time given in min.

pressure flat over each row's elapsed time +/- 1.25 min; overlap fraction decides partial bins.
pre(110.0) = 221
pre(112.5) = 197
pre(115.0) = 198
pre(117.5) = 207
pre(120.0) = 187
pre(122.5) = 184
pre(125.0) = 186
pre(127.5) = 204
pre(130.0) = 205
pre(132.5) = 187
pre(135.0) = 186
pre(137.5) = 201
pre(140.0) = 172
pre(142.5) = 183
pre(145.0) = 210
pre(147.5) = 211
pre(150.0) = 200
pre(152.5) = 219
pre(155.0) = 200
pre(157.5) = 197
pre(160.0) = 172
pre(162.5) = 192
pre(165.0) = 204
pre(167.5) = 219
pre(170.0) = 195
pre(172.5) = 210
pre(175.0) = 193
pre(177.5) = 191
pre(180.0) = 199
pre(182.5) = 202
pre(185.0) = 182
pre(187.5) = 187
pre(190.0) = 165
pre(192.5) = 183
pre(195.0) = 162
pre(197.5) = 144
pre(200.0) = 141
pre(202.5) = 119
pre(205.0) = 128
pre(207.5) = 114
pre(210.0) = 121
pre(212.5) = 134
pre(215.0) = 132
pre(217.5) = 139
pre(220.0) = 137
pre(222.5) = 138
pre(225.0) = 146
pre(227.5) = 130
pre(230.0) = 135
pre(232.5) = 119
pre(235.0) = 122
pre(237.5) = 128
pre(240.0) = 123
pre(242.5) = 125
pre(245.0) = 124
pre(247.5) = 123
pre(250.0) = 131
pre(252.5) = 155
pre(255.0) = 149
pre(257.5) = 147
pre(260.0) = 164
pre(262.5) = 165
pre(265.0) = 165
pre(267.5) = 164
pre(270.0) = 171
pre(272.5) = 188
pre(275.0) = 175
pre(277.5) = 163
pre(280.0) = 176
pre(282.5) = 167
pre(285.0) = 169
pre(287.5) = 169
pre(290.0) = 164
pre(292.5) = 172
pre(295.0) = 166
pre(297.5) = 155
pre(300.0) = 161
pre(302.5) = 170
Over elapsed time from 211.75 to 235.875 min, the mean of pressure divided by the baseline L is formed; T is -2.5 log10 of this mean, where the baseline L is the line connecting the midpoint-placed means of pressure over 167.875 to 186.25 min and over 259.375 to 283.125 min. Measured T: 0.348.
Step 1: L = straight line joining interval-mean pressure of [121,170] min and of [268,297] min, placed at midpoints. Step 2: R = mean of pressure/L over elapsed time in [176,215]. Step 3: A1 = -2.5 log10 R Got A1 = 0.187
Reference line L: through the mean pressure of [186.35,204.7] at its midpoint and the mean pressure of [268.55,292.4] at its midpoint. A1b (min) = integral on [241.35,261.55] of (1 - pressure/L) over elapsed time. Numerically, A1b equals 3.1 min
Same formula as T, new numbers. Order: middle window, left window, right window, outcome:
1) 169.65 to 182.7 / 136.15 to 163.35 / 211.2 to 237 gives -0.14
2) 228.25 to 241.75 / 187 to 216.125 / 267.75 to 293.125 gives 0.23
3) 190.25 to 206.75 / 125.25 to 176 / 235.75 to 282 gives 0.21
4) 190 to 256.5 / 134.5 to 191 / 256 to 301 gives 0.31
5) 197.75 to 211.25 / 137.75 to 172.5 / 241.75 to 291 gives 0.39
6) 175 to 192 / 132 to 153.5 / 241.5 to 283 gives -0.03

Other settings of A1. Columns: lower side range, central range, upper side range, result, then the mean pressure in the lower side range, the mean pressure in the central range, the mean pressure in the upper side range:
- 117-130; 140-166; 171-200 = -0.053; 194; 197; 182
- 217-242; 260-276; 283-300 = -0.122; 131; 171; 166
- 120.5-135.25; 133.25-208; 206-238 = -0.119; 192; 183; 130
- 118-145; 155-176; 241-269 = -0.111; 191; 198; 147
